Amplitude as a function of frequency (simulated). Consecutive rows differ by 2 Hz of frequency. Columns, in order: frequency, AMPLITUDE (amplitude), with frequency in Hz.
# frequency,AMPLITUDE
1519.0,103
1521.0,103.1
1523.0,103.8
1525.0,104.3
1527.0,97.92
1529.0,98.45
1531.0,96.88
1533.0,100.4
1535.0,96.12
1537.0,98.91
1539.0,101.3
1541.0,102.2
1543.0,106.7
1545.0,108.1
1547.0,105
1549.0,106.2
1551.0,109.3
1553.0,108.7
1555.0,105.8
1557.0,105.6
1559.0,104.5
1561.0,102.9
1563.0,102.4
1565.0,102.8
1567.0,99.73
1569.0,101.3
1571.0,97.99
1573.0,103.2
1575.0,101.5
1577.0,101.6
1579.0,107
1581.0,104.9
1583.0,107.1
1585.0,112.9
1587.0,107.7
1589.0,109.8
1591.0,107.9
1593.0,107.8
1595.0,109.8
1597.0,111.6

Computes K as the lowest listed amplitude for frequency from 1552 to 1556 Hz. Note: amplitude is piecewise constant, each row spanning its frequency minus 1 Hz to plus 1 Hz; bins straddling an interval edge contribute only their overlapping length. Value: 105.8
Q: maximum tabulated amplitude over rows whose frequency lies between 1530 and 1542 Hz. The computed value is 102.2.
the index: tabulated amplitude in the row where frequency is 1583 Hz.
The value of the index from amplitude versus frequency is 107.1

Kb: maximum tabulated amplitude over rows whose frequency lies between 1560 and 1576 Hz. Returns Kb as 103.2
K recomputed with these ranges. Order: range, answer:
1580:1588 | 104.9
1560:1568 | 99.73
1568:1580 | 97.99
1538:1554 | 101.3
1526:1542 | 96.12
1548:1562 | 102.9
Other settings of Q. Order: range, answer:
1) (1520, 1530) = 104.3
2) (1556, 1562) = 105.6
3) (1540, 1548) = 108.1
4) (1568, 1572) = 101.3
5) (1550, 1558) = 109.3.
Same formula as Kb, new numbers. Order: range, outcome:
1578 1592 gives 112.9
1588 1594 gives 109.8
